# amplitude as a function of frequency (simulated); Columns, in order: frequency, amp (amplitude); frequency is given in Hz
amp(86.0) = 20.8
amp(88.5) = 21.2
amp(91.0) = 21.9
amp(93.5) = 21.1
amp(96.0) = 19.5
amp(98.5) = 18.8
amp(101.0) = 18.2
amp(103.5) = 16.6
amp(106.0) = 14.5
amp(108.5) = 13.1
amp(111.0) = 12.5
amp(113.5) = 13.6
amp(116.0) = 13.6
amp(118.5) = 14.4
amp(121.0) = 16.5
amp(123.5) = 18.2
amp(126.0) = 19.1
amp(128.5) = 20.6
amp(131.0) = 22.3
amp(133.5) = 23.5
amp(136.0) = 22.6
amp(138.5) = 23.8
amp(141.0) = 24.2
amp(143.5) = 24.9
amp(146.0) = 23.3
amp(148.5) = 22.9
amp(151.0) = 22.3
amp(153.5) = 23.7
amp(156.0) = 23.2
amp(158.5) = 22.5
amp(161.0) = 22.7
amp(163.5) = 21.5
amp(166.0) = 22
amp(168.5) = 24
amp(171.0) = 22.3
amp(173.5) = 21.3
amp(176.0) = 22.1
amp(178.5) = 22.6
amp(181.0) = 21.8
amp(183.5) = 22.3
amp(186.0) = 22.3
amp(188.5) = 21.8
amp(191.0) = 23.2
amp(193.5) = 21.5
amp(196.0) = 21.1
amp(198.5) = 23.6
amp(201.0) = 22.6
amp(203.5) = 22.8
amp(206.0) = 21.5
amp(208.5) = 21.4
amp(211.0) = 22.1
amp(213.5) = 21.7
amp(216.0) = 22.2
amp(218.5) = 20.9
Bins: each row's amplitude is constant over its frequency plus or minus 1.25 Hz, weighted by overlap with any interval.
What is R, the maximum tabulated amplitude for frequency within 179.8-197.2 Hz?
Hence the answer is 23.2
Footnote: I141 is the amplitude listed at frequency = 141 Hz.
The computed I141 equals 24.2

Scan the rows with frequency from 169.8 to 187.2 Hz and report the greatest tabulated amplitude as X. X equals 22.6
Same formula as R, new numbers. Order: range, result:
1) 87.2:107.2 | 21.9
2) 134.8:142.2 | 24.2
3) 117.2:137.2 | 23.5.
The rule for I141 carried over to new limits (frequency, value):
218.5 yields 20.9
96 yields 19.5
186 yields 22.3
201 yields 22.6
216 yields 22.2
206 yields 21.5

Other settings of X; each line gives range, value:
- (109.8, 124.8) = 18.2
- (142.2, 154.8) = 24.9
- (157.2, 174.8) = 24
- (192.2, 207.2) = 23.6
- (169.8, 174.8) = 22.3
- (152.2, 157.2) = 23.7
